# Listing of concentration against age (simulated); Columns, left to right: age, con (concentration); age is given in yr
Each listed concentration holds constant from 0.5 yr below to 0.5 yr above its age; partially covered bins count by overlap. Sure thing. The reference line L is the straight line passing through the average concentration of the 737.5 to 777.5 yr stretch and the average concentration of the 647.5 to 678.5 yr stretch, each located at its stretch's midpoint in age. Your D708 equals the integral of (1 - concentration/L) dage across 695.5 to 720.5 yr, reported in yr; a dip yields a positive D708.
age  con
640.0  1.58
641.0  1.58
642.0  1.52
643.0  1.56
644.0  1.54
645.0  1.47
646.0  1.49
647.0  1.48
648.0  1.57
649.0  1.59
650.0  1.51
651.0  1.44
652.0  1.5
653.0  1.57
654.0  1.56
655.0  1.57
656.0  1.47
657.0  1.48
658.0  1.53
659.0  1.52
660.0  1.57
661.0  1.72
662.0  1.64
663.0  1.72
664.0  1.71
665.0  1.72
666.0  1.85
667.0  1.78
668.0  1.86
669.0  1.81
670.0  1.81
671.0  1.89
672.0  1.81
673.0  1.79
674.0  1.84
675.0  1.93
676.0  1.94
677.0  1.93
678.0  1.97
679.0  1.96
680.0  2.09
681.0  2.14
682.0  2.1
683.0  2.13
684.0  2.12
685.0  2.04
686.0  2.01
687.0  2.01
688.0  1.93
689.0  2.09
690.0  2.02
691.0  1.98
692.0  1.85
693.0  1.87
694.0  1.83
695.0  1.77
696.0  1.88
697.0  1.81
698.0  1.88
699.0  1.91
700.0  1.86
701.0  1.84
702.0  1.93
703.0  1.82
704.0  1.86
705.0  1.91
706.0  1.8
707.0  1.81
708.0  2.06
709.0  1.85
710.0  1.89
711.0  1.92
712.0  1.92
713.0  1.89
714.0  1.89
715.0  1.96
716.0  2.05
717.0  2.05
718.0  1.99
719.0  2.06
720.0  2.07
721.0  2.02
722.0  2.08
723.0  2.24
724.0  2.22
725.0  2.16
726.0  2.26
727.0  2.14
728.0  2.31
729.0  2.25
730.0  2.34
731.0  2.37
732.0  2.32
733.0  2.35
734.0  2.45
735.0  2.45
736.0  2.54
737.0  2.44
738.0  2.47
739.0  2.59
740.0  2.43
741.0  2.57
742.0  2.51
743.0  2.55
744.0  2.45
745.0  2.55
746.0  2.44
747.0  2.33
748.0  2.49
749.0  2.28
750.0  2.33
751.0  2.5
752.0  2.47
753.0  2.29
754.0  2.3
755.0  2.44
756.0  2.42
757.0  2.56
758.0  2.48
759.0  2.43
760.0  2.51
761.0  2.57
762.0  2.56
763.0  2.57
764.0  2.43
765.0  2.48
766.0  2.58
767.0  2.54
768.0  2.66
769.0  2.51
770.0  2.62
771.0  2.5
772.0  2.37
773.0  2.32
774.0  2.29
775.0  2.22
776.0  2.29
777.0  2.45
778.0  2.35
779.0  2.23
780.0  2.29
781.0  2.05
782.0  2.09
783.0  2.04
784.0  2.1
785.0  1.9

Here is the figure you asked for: 1.7 yr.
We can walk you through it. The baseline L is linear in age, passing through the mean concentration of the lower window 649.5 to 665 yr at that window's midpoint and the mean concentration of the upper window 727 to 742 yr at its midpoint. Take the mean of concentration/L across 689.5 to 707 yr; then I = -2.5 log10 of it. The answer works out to 0.08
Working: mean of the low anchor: 1.57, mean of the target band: 1.87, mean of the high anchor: 2.41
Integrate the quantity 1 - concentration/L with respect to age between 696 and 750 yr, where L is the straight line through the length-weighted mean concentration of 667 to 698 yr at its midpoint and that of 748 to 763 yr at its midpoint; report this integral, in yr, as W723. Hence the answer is 1.5 yr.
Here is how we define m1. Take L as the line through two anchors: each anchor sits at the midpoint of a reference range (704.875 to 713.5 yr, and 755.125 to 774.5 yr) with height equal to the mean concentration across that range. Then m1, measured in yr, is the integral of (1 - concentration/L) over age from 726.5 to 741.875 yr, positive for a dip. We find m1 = -1.7 yr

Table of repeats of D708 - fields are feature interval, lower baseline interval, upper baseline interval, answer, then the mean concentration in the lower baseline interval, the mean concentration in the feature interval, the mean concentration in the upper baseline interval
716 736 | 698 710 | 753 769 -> -0.97 yr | 1.88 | 2.22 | 2.5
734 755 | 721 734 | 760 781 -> -1.14 yr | 2.25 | 2.45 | 2.43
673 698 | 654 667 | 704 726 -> -2.34 yr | 1.63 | 1.96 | 2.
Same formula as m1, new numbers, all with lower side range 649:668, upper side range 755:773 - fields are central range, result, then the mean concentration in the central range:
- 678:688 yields -1.30 yr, 2.06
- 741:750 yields -0.38 yr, 2.45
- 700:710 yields 0.65 yr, 1.88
